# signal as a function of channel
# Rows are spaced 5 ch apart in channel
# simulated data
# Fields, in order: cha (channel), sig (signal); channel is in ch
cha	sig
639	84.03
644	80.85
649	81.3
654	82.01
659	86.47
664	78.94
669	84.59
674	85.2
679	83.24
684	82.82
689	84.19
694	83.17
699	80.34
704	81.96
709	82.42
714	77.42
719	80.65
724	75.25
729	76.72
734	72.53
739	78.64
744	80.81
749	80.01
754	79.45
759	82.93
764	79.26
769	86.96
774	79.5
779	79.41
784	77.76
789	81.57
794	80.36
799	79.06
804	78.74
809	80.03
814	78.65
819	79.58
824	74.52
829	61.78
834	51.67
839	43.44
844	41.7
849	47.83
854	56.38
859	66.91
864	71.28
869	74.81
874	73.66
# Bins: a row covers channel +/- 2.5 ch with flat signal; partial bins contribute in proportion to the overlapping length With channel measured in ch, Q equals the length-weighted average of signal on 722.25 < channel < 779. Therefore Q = 79.3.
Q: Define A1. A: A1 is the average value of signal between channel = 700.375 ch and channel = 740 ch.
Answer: 78.2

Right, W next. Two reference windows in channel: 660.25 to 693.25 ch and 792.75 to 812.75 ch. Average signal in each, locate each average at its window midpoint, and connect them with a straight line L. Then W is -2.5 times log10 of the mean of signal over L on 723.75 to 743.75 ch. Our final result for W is 0.07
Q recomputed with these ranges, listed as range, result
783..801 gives 79.9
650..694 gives 83.3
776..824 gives 79.2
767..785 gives 81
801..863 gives 63.8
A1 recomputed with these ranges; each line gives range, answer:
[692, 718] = 81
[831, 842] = 47.9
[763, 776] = 82.3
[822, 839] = 59.5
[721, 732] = 76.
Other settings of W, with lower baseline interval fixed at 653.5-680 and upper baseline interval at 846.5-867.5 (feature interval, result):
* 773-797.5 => -0.15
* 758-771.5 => -0.15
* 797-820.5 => -0.18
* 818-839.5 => 0.03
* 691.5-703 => -0.02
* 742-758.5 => -0.09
